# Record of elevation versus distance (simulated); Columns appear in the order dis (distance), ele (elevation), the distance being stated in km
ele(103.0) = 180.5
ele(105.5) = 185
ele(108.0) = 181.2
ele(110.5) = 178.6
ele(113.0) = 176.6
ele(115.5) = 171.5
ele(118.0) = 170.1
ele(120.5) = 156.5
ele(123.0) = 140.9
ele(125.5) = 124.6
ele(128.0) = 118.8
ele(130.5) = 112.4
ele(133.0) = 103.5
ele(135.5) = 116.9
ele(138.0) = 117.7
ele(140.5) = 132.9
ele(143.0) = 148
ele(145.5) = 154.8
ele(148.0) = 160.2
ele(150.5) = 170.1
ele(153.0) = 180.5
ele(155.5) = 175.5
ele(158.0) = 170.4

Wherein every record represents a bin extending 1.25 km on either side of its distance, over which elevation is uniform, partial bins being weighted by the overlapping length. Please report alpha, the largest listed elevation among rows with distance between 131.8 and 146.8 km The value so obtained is 154.8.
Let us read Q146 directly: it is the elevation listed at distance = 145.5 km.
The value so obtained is 154.8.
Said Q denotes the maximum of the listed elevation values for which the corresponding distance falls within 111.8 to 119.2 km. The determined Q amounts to 176.6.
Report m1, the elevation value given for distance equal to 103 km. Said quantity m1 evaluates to 180.5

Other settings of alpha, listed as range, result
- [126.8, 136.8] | 118.8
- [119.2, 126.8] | 156.5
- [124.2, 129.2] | 124.6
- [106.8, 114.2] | 181.2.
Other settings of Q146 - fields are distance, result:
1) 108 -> 181.2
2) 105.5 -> 185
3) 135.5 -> 116.9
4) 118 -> 170.1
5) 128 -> 118.8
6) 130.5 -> 112.4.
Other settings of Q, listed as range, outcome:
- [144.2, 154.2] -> 180.5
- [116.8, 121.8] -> 170.1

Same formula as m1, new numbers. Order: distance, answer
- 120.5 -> 156.5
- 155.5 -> 175.5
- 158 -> 170.4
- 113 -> 176.6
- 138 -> 117.7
